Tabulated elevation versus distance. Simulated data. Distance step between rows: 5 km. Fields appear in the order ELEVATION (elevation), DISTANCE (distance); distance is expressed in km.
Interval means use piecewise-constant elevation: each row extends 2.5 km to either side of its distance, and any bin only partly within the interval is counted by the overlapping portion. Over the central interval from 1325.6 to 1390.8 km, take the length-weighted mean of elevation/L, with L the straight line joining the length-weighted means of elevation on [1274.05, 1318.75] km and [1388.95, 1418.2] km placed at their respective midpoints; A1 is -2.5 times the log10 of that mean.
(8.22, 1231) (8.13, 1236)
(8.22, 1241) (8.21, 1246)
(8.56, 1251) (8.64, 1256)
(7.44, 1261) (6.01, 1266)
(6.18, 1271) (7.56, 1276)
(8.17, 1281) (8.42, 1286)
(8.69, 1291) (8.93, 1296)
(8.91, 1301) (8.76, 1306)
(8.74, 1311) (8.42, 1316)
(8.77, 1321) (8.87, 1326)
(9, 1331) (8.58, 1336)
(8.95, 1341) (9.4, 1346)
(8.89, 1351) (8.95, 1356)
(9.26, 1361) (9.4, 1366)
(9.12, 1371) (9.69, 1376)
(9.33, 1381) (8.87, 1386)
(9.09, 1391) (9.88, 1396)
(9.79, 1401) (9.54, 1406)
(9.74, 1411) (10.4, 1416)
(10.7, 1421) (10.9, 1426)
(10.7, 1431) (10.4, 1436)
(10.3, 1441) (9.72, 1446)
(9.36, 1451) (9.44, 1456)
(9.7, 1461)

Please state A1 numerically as 0.01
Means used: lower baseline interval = 8.52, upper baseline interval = 9.74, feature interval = 9.11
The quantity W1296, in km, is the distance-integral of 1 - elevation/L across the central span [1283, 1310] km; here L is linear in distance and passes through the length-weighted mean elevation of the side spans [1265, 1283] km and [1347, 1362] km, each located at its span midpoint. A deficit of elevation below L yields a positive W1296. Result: -4.1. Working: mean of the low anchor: 7.03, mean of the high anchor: 9.05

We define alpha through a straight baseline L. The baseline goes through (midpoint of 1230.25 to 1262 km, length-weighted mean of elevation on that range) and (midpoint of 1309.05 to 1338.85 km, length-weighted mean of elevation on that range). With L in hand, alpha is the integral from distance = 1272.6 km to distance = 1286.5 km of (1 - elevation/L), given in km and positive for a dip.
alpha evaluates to 0.95 km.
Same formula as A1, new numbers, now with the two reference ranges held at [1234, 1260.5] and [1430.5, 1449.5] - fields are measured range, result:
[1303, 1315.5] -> 0.02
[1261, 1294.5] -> 0.14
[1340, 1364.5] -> 0.02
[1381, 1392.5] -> 0.07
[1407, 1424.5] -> -0.03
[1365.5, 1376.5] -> 0.02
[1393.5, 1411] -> 0.01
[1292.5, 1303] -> -0.01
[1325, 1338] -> 0.04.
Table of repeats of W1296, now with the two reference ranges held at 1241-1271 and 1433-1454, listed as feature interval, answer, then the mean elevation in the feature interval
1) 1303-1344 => -1.34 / 8.77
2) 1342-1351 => -0.42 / 9.18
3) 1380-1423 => -1.18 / 9.71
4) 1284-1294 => -0.62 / 8.58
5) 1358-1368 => -0.37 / 9.31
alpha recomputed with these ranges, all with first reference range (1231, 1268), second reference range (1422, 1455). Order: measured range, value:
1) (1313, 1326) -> 0.2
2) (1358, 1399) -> 0.7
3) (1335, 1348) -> 0.1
